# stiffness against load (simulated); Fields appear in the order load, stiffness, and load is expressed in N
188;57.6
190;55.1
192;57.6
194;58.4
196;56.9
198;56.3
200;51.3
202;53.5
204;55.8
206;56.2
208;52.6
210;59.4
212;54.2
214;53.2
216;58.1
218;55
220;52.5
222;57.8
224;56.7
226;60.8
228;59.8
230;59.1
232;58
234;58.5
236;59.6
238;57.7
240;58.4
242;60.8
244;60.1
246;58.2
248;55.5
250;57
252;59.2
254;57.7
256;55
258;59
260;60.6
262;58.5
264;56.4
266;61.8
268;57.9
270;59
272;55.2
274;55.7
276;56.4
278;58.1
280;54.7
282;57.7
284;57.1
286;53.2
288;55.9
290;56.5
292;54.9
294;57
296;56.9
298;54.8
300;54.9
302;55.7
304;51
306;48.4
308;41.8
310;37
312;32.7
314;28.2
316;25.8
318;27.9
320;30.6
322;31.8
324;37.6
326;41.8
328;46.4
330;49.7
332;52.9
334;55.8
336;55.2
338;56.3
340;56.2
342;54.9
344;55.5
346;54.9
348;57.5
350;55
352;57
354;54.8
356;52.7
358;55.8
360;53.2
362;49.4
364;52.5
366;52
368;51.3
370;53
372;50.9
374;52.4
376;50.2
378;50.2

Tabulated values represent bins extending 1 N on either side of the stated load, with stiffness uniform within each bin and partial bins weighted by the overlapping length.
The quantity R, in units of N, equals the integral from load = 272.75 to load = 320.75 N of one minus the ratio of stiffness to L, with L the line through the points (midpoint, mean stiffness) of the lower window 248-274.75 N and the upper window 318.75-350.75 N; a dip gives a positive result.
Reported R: 4.8 N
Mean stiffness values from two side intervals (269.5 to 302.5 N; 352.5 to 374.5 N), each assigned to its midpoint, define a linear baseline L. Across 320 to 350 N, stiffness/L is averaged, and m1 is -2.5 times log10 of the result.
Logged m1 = 0.08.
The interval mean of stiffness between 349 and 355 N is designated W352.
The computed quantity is 55.6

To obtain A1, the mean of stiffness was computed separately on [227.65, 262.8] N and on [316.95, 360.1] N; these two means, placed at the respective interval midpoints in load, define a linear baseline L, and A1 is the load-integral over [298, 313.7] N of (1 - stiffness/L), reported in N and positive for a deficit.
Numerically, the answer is 2.1 N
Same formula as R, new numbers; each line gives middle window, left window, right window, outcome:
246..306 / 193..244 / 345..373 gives -1.1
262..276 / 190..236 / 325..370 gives -0.6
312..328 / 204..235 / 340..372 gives 6.4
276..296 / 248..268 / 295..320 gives -2.8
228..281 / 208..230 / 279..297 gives -1.6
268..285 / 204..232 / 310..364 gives -1.6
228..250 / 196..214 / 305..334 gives -3.7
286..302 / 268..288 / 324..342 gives -0.2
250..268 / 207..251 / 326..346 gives -0.7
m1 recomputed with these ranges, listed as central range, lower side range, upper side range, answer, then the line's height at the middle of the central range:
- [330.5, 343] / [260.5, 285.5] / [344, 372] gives -0.01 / 54.6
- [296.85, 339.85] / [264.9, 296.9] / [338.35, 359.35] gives 0.26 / 56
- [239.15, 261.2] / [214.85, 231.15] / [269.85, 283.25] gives -0.03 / 57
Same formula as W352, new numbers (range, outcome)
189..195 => 57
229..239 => 58.6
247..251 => 56.2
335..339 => 55.8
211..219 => 55.1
